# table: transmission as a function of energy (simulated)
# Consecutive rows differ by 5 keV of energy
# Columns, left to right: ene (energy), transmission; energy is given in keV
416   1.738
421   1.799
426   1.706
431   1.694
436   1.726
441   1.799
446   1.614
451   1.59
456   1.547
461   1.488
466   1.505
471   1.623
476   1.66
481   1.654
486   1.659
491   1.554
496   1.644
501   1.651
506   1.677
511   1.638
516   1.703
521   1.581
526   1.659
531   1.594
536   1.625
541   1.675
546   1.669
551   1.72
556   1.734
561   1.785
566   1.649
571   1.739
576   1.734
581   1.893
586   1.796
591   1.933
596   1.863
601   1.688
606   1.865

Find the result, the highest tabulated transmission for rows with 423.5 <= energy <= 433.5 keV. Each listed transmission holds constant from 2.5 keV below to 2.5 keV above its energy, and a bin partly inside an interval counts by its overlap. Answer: 1.706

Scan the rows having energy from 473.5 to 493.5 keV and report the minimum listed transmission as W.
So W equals 1.554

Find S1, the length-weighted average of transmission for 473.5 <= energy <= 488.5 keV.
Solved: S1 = 1.66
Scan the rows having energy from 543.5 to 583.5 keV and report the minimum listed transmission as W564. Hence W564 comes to 1.649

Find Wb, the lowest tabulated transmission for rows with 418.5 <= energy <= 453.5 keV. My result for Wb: 1.59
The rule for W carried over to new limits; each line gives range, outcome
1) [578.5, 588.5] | 1.796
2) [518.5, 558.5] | 1.581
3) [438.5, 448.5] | 1.614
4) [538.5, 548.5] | 1.669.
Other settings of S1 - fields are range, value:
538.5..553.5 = 1.69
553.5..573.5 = 1.73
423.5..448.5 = 1.71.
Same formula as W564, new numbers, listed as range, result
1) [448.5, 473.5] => 1.488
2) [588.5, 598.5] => 1.863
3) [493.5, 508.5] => 1.644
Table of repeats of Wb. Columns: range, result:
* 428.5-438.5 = 1.694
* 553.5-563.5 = 1.734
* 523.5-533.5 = 1.594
